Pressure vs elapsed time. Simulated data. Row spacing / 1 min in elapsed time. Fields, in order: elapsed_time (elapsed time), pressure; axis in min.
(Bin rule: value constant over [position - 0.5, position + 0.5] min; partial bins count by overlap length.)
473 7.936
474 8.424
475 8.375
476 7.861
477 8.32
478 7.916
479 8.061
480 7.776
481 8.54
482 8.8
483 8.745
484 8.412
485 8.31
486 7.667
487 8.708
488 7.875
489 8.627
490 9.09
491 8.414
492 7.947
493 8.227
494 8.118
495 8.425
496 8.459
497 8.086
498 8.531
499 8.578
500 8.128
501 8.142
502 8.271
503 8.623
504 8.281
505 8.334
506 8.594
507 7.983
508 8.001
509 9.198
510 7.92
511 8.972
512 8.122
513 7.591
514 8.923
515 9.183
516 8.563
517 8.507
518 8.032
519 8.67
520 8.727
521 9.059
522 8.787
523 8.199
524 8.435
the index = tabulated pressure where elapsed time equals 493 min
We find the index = 8.227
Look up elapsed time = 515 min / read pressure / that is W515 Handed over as 9.183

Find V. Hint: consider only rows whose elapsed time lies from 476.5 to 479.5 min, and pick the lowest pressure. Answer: 7.916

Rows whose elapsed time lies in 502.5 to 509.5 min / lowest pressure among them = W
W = 7.983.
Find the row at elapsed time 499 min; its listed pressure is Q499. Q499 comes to 8.578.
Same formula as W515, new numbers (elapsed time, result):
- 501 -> 8.142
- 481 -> 8.54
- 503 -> 8.623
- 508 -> 8.001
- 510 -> 7.92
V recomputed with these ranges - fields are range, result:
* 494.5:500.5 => 8.086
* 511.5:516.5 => 7.591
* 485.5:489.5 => 7.667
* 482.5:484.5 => 8.412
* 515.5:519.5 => 8.032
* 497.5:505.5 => 8.128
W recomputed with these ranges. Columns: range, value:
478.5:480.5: 7.776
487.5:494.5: 7.875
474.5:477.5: 7.861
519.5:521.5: 8.727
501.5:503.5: 8.271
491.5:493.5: 7.947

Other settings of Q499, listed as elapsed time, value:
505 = 8.334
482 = 8.8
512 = 8.122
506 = 8.594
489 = 8.627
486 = 7.667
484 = 8.412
